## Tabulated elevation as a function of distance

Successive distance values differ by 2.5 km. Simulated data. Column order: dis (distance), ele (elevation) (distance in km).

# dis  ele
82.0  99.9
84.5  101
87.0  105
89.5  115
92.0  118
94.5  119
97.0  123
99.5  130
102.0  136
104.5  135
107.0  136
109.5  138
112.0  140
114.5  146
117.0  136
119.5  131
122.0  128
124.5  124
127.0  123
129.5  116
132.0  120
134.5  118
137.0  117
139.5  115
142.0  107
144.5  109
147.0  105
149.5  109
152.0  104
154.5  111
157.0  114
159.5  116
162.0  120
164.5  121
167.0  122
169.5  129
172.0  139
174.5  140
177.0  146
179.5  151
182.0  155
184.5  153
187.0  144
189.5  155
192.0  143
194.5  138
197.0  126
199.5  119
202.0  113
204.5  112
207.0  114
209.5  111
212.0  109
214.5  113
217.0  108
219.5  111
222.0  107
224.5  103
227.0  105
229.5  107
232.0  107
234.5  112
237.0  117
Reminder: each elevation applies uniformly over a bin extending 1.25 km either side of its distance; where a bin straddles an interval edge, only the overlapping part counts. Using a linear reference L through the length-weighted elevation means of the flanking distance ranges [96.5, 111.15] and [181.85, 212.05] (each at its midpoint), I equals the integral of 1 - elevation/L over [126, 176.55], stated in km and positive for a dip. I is 5.24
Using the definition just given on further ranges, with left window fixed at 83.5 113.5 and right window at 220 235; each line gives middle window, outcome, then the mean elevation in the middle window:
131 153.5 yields 1.4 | 111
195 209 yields -0.9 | 118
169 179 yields -2.3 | 140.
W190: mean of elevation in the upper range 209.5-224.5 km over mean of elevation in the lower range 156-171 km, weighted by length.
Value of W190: 0.90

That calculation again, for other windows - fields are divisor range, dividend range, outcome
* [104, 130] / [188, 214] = 0.94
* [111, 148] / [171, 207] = 1.12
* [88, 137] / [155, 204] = 1.04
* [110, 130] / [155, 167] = 0.90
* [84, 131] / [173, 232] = 0.99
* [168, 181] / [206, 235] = 0.77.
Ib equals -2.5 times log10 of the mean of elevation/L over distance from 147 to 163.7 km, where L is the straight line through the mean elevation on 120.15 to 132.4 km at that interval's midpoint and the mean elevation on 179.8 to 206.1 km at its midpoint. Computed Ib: 0.15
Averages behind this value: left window 123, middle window 112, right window 136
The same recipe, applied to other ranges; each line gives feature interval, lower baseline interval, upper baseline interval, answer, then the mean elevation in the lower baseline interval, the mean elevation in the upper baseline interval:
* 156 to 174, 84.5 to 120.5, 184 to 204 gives 0.075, 128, 135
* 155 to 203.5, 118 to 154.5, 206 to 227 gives -0.187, 116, 109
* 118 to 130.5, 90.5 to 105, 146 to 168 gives -0.037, 126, 114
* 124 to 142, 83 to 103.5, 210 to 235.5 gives -0.025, 118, 108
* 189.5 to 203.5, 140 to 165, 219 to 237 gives -0.187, 111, 108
